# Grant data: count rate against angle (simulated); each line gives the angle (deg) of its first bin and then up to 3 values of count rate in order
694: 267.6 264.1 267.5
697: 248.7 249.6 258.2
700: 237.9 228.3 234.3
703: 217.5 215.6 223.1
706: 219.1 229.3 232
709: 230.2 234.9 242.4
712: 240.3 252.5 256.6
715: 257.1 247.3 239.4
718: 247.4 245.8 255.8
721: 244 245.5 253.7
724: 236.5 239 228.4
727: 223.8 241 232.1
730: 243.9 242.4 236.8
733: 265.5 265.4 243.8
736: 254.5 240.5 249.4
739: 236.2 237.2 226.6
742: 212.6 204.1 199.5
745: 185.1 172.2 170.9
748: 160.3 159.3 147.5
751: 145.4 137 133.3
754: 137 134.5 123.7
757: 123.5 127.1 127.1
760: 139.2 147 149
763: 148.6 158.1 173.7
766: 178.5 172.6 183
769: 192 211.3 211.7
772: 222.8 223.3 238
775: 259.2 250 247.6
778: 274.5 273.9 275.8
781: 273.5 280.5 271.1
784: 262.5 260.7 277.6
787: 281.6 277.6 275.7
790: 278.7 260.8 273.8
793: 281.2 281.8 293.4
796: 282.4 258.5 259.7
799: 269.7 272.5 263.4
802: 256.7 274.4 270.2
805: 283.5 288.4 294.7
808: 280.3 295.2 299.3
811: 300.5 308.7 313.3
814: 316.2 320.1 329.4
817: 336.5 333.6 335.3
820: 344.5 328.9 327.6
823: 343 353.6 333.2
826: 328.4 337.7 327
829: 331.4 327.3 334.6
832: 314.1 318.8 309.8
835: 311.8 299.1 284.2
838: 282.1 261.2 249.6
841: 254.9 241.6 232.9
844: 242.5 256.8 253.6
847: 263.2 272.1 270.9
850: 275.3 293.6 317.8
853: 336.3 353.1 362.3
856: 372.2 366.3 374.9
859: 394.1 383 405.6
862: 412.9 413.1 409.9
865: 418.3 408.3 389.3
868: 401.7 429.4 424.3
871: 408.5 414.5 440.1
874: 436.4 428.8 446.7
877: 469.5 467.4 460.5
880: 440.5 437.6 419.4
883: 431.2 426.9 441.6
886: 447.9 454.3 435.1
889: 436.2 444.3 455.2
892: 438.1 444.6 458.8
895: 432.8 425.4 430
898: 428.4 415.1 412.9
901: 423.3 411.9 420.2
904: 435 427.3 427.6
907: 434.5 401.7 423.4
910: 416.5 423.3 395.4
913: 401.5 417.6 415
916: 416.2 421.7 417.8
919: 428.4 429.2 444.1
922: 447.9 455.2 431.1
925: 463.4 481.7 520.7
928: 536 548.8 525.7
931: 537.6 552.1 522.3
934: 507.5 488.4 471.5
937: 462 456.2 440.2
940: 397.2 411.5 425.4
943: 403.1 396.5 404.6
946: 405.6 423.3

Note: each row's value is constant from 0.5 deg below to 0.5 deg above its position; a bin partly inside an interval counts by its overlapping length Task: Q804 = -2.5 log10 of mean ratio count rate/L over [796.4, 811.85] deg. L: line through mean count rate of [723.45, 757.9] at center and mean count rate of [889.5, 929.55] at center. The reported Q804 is 0.05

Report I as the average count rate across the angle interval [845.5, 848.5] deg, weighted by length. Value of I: 263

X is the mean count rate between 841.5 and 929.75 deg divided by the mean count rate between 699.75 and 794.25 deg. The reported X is 1.84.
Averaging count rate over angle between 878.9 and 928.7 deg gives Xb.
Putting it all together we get 436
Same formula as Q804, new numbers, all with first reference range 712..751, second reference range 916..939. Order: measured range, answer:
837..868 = 0.176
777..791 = 0.084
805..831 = 0.057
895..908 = 0.051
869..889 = -0.058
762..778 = 0.330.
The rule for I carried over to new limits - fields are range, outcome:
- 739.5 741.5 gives 232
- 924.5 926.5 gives 473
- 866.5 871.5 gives 411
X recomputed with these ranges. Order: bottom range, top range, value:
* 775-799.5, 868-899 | 1.61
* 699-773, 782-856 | 1.42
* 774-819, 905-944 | 1.60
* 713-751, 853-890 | 1.84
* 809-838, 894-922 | 1.31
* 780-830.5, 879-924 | 1.45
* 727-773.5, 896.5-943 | 2.35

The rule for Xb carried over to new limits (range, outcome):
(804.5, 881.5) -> 342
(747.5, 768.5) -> 148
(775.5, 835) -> 296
